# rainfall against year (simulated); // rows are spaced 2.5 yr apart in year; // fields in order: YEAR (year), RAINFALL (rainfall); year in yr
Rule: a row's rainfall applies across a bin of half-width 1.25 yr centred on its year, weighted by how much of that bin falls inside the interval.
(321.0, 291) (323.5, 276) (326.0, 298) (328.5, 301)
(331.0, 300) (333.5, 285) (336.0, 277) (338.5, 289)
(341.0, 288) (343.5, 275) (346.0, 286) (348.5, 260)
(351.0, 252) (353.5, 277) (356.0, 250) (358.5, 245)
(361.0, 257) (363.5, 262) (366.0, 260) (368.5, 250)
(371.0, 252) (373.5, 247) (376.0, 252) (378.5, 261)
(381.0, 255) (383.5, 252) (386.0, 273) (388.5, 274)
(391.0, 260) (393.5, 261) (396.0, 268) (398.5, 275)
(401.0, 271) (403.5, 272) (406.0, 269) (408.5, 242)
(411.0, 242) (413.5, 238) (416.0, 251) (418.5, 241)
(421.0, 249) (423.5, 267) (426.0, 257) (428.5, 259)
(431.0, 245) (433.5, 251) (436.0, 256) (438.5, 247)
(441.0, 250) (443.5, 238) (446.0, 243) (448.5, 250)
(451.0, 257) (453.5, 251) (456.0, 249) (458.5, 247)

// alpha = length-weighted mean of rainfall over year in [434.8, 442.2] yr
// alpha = 251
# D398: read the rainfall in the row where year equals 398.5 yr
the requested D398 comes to 275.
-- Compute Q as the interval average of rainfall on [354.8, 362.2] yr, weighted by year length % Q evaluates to 251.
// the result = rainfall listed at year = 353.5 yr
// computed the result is 277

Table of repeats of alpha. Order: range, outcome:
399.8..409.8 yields 263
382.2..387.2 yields 262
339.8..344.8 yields 281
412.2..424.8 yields 249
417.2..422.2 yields 245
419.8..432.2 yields 255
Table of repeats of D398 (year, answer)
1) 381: 255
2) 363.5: 262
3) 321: 291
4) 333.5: 285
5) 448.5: 250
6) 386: 273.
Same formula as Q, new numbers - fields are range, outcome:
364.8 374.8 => 252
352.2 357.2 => 264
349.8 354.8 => 264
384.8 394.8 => 267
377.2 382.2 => 258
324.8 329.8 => 300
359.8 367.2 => 260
